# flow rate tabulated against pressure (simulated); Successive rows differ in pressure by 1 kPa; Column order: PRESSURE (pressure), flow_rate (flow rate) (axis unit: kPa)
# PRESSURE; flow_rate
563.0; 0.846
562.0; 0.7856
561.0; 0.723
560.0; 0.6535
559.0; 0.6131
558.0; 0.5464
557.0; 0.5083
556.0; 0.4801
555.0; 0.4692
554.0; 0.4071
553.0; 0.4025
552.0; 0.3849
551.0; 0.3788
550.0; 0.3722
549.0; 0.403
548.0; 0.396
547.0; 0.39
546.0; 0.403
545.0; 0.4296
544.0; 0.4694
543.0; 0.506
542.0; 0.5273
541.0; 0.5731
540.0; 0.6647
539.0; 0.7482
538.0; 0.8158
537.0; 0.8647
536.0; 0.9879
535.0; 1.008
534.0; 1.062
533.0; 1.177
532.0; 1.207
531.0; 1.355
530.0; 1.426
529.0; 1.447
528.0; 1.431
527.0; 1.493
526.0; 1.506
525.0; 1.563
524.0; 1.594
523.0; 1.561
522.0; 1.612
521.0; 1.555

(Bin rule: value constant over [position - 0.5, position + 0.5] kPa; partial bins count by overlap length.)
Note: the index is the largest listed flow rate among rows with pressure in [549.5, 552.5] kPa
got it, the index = 0.3849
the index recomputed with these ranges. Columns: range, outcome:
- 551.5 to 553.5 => 0.4025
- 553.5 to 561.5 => 0.723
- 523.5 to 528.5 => 1.594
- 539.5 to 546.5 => 0.6647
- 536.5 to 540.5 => 0.8647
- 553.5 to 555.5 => 0.4692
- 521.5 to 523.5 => 1.612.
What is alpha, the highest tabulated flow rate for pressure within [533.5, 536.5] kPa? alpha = 1.062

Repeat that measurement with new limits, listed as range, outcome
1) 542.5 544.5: 0.506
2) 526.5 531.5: 1.493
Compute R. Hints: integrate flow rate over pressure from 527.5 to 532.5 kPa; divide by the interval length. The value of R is 1.37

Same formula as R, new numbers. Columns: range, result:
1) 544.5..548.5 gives 0.405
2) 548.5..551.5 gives 0.385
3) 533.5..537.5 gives 0.981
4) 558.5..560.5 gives 0.633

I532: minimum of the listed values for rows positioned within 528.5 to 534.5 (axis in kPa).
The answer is 1.062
